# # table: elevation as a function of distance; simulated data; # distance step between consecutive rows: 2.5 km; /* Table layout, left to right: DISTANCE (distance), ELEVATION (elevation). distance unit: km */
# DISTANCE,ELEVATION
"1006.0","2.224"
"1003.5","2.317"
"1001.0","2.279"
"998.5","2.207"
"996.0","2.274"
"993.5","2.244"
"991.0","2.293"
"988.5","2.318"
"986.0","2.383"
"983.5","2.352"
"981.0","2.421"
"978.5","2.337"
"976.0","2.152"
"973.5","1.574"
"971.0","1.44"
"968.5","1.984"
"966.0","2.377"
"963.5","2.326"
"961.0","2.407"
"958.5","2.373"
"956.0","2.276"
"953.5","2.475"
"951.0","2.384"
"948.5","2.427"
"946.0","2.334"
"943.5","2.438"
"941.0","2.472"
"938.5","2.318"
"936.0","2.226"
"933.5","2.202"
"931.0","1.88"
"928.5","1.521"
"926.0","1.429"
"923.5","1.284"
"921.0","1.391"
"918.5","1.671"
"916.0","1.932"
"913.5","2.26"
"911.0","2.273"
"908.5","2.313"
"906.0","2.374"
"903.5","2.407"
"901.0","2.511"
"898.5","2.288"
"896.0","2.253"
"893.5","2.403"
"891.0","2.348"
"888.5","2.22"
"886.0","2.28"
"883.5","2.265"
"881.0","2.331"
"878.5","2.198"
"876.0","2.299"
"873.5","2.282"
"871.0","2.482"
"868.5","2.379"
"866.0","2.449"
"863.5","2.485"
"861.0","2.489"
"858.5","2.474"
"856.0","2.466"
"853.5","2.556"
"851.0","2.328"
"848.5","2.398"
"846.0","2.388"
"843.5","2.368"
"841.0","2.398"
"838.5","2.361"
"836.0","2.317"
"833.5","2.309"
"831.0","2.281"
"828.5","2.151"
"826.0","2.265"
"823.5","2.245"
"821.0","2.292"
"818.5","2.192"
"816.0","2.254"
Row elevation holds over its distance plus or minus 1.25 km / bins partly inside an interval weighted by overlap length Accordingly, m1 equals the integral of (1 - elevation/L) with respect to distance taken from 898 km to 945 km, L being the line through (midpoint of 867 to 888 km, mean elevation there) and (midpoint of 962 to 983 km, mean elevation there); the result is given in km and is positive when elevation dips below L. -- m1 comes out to 3.2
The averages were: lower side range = 2.31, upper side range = 2.09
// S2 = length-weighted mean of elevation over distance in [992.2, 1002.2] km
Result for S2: 2.25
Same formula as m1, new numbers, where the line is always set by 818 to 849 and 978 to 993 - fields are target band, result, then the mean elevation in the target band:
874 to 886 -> 0.22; 2.27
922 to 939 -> 3.81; 1.81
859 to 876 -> -0.78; 2.42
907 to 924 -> 3.06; 1.91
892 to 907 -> -0.32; 2.37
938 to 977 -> 1.74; 2.23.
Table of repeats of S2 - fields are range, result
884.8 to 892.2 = 2.28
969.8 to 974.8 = 1.51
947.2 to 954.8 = 2.43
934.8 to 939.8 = 2.27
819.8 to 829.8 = 2.24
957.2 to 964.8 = 2.37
